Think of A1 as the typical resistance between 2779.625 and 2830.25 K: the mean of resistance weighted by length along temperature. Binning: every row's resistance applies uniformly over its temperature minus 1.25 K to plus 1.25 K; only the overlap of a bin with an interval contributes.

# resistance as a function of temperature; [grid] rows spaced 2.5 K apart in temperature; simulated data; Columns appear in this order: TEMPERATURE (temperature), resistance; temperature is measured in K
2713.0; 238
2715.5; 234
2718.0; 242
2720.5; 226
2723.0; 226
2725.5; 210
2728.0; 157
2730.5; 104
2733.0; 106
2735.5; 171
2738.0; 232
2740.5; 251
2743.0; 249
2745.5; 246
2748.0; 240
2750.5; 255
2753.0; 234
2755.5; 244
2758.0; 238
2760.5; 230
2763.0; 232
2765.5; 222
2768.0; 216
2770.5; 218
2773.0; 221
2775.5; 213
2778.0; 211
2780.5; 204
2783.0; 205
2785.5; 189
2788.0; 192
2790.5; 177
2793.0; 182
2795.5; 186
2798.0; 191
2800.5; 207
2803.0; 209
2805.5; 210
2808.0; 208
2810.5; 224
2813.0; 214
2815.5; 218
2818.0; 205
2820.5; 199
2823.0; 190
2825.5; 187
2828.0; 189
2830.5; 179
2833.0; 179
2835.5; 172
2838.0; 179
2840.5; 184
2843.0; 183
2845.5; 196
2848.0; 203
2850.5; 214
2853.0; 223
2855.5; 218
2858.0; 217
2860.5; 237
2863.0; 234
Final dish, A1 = 199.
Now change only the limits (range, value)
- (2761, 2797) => 205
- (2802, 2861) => 201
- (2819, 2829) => 192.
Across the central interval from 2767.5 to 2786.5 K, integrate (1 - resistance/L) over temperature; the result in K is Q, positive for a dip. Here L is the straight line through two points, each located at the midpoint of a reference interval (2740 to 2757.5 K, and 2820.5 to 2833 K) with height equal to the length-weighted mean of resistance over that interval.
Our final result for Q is 1.2 K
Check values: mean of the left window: 245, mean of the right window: 187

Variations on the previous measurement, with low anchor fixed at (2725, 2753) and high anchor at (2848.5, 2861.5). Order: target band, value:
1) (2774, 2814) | 1.9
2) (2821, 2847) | 3.9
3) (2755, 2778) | -1.9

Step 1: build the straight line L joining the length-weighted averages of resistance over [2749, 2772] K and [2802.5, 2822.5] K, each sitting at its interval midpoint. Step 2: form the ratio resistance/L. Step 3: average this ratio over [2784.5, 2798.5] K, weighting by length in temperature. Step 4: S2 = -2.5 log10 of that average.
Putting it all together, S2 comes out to 0.178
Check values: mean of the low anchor 232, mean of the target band 186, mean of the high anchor 210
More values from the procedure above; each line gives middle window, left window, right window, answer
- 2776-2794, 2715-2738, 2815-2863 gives -0.011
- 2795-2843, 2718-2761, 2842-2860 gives 0.077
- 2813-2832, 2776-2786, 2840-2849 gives -0.001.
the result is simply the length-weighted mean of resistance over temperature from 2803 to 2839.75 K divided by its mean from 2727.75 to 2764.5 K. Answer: 0.9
